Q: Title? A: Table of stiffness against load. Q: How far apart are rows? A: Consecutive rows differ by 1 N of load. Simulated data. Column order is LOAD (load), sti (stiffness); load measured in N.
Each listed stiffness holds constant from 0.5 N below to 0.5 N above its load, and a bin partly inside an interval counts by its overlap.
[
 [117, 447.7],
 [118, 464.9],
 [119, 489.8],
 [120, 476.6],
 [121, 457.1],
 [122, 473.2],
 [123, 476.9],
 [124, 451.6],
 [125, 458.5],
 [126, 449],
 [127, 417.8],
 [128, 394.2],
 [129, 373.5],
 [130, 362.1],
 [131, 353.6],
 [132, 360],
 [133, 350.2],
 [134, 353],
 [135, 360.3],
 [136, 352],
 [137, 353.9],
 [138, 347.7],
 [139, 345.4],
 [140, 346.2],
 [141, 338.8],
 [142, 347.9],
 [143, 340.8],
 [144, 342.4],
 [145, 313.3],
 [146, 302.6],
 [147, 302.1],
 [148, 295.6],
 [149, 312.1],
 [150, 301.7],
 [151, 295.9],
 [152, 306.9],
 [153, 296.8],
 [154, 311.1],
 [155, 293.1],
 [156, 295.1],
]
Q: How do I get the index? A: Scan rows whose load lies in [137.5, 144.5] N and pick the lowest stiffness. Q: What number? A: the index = 338.8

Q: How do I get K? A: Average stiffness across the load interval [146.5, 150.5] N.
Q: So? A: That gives 303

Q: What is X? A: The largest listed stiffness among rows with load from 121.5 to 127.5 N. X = 476.9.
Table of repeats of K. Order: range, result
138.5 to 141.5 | 343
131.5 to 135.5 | 356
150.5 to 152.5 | 301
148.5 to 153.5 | 303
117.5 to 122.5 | 472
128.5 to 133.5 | 360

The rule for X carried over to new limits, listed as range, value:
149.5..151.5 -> 301.7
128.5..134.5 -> 373.5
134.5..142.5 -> 360.3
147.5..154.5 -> 312.1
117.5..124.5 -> 489.8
